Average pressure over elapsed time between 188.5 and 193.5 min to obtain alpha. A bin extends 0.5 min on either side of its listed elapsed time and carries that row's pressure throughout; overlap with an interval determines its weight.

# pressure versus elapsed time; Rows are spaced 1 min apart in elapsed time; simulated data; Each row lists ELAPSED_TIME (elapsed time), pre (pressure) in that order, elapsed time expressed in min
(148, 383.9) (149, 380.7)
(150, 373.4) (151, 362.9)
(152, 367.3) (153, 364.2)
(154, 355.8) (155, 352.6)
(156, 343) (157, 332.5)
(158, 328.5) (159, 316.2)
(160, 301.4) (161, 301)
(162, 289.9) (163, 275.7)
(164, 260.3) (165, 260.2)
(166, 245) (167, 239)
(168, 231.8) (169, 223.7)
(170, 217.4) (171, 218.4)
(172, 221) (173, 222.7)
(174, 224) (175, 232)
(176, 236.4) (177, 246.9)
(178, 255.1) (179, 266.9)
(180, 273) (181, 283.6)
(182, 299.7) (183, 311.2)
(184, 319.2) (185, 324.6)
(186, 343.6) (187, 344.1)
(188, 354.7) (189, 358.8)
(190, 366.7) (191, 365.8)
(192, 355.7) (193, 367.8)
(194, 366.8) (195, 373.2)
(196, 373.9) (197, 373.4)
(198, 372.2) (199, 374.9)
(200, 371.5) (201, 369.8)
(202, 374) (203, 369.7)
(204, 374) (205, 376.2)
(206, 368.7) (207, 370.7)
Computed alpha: 363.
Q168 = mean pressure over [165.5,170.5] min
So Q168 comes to 231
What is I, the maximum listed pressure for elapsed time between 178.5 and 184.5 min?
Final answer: 319.2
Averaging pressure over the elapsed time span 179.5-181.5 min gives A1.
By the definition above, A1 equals 278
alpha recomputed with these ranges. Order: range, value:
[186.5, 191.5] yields 358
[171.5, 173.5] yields 222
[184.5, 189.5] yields 345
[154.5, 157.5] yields 343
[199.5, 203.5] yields 371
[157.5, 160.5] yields 315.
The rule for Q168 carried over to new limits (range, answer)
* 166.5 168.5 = 235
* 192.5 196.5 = 370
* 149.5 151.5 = 368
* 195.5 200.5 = 373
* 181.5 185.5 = 314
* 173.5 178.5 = 239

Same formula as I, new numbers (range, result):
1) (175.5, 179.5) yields 266.9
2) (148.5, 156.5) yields 380.7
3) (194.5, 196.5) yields 373.9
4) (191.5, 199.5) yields 374.9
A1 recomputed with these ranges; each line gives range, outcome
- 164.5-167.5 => 248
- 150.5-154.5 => 363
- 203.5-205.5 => 375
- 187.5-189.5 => 357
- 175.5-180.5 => 256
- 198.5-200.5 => 373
